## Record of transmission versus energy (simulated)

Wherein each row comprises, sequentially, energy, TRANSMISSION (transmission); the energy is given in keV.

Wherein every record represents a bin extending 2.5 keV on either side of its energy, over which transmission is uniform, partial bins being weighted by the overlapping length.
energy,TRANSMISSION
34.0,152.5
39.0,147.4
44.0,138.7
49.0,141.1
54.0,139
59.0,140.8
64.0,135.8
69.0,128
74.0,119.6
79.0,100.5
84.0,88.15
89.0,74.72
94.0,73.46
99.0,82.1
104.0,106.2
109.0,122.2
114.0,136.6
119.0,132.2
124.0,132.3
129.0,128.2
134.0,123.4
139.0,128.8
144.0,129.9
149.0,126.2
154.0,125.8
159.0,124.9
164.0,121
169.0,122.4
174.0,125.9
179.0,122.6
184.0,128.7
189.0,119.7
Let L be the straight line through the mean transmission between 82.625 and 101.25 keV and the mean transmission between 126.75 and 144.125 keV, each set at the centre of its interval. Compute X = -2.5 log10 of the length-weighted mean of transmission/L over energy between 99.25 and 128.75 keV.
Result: -0.18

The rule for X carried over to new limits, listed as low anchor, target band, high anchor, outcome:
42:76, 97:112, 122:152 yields 0.24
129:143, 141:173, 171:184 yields 0.01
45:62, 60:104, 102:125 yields 0.29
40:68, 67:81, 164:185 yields 0.18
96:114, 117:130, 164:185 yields -0.17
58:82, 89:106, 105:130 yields 0.43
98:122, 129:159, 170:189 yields -0.05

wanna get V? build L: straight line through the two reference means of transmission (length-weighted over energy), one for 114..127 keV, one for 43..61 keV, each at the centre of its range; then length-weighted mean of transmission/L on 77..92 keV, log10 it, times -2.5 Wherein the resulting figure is 0.49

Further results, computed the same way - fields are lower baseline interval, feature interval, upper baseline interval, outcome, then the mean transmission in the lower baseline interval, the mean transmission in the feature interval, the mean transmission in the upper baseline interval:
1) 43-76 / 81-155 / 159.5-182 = 0.13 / 135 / 114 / 123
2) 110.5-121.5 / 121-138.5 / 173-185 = 0.03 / 133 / 128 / 125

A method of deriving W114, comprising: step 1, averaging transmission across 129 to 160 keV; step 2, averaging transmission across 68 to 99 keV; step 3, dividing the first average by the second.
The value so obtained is 1.3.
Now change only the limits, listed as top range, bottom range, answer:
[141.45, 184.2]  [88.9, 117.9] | 1.22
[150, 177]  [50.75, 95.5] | 1.10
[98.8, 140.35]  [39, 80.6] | 0.93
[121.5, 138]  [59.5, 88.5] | 1.13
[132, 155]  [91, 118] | 1.21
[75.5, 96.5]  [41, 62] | 0.61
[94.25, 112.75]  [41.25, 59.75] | 0.73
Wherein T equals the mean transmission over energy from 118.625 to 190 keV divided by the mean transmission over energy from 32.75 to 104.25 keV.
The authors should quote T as 1.07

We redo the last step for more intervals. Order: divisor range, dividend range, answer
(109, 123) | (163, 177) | 0.93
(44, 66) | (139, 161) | 0.91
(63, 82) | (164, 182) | 1.04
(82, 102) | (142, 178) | 1.56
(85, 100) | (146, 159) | 1.63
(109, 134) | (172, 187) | 0.96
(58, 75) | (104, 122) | 0.97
